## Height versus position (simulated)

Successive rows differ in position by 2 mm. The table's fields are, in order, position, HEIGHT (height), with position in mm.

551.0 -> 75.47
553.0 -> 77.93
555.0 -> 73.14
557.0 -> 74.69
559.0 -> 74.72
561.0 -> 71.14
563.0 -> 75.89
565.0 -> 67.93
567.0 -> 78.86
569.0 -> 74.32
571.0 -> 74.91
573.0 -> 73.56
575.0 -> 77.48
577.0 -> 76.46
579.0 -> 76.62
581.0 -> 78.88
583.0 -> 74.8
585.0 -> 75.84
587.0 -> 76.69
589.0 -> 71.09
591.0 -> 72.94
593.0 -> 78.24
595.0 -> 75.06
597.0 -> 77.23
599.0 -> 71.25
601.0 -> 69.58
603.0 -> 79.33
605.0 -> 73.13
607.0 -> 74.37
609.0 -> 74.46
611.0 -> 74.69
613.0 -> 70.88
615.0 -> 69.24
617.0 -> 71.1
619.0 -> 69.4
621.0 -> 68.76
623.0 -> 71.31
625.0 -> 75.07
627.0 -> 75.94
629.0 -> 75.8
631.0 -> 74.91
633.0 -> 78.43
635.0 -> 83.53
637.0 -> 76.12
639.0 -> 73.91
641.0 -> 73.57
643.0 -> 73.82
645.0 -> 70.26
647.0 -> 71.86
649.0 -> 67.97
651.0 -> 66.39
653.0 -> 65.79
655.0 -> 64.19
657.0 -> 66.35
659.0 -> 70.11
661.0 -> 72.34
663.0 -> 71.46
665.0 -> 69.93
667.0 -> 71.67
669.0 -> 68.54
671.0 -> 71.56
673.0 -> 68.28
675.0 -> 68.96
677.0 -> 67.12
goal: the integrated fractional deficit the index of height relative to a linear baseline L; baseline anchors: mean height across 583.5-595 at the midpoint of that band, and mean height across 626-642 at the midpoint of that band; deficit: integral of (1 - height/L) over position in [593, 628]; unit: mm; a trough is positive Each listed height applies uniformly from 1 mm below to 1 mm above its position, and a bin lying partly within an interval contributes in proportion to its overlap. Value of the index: 1.2 mm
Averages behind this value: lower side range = 75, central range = 73.1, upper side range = 76.5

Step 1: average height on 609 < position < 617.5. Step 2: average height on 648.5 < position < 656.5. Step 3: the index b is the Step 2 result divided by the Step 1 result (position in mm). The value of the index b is 0.9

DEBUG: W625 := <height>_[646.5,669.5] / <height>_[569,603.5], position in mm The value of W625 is 0.9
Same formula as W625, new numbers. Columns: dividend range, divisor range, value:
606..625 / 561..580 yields 0.96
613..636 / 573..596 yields 0.97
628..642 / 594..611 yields 1.03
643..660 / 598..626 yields 0.94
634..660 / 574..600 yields 0.94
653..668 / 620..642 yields 0.92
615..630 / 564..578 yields 0.97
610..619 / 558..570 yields 0.97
